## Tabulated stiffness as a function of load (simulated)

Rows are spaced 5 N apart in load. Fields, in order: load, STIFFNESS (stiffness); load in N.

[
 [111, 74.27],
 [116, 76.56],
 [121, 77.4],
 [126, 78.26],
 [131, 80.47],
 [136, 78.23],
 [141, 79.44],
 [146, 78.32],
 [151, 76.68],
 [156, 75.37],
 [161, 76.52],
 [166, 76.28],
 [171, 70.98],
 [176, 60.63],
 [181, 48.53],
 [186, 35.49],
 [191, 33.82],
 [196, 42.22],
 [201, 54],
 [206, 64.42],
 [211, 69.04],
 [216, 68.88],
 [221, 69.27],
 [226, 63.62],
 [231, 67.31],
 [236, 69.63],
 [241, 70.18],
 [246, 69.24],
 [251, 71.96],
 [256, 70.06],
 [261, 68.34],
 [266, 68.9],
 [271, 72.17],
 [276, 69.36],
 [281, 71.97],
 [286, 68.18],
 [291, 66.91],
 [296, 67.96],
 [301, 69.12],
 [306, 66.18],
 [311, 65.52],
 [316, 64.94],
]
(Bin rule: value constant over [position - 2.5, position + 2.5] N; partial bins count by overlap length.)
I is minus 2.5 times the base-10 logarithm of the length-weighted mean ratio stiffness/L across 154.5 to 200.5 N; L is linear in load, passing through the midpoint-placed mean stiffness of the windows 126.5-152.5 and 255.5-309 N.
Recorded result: 0.31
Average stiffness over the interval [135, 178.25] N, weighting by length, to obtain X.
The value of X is 74.7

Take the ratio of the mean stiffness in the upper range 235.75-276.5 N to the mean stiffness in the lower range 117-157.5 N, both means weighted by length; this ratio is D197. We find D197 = 0.90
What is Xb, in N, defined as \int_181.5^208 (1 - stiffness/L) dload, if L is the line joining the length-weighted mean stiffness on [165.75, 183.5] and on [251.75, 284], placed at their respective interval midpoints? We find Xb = 7.6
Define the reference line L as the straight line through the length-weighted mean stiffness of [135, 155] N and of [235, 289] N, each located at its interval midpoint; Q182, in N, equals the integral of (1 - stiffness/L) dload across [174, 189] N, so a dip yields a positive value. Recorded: 5.6 N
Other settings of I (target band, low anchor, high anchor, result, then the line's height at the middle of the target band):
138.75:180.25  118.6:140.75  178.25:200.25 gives -0.221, 60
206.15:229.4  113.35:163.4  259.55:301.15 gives 0.087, 73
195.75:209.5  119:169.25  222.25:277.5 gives 0.276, 72.9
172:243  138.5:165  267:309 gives 0.249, 73.8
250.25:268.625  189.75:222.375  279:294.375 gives -0.073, 65.1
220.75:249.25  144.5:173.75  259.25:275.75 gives 0.051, 71.5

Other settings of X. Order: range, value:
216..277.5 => 69.2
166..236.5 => 58.7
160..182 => 67.1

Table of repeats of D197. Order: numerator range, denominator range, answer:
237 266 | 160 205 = 1.27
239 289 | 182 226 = 1.27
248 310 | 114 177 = 0.91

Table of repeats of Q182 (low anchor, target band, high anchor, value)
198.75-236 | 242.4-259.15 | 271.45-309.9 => -0.8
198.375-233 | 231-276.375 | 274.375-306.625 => -2.0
